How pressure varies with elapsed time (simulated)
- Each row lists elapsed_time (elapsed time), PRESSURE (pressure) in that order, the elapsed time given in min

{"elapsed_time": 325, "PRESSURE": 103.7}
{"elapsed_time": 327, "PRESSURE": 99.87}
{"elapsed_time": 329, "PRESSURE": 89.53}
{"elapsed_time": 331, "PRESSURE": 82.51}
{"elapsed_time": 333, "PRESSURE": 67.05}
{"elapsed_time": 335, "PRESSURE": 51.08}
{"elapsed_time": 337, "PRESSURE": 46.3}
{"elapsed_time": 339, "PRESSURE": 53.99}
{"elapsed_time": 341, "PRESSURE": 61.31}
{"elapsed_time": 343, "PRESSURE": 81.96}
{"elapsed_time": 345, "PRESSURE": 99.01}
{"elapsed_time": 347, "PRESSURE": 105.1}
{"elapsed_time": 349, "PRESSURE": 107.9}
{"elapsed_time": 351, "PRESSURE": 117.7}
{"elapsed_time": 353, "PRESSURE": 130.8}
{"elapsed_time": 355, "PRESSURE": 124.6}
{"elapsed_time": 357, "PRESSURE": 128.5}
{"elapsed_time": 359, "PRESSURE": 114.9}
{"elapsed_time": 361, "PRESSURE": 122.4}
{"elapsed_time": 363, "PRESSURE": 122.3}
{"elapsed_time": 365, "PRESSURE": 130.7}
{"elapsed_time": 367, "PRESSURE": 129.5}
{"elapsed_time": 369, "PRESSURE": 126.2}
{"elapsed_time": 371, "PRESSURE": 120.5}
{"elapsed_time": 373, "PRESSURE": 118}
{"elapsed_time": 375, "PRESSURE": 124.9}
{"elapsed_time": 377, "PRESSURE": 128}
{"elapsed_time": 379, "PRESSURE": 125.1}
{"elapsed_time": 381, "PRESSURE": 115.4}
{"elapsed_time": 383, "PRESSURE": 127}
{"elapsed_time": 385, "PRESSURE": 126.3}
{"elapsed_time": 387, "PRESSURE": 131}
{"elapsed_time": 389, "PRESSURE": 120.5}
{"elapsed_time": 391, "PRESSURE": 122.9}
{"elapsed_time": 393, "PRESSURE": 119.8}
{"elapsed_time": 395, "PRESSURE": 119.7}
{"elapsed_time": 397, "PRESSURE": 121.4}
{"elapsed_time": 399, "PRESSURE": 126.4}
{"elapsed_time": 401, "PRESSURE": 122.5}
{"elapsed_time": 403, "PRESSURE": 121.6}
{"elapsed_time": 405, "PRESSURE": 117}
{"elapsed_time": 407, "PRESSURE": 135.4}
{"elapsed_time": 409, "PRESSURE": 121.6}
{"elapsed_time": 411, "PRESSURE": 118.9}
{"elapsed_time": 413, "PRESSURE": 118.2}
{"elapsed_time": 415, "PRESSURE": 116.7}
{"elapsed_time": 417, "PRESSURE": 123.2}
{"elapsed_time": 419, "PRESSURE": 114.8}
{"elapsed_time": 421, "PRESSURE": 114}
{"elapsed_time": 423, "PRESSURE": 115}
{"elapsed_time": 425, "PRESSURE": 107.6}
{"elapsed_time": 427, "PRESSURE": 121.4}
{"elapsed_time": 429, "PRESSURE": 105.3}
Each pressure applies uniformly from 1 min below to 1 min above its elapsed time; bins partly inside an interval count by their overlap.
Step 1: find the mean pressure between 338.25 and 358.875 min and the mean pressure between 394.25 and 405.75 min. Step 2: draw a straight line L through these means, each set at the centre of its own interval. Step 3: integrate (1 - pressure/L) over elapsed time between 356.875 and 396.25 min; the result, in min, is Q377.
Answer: -3.8 min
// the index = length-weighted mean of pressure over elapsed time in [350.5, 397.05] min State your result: 124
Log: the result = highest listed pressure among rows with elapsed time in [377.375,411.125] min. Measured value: 135.4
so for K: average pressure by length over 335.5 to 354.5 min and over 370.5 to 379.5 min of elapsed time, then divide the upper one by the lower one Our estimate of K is 1.4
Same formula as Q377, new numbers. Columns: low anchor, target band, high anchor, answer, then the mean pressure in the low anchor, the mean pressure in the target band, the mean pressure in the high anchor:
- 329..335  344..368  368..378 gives -4.0 min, 73.3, 119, 124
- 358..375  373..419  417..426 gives -1.7 min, 123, 123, 114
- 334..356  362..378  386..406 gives -3.0 min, 89.1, 125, 122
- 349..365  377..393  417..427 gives -0.6 min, 123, 124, 115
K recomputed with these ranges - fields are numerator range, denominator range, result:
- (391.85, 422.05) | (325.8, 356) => 1.37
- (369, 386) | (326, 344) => 1.75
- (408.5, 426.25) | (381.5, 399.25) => 0.94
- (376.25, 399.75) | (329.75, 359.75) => 1.35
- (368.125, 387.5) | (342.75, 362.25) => 1.08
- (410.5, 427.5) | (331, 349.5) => 1.57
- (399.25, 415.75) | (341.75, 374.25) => 1.04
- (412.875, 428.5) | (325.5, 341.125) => 1.64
